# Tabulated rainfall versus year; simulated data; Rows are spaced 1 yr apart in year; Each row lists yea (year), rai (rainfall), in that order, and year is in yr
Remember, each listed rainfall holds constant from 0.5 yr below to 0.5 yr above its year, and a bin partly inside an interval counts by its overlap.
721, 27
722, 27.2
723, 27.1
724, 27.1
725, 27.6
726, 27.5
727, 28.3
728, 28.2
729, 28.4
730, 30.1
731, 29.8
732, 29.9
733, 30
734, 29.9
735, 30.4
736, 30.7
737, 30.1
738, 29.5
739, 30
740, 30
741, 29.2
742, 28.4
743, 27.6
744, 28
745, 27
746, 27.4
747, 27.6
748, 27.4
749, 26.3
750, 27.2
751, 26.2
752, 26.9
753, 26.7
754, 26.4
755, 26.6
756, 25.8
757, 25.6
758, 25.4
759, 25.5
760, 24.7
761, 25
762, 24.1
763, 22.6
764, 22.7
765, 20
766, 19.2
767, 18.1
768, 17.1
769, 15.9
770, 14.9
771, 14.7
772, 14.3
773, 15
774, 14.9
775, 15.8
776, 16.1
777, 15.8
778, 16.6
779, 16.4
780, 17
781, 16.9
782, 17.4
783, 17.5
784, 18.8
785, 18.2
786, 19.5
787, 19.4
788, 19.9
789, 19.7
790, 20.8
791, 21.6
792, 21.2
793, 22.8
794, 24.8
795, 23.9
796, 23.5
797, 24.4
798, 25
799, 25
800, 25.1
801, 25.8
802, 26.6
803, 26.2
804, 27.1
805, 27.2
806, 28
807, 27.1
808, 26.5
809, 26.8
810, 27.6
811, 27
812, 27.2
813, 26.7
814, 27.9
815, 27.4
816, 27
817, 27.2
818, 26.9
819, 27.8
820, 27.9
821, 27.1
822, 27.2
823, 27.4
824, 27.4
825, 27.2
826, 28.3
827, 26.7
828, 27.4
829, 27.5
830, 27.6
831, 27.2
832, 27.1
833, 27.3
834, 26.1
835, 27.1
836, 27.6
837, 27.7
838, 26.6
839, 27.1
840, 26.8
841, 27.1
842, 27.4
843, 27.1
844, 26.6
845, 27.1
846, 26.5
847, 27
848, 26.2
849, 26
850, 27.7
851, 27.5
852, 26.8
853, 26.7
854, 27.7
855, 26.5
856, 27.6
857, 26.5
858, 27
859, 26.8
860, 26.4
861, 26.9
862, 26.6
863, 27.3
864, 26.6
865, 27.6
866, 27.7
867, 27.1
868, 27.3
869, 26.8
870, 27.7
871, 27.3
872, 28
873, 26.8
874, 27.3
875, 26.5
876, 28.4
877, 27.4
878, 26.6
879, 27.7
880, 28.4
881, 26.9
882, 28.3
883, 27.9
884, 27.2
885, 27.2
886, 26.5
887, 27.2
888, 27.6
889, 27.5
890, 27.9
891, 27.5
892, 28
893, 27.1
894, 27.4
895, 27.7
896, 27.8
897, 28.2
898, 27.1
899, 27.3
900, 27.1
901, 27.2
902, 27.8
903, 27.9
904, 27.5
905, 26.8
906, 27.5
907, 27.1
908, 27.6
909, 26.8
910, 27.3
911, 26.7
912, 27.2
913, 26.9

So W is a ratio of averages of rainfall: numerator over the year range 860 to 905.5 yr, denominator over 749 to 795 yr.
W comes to 1.3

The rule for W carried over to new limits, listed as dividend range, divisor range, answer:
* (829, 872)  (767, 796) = 1.49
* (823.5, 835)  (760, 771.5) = 1.38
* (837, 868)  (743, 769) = 1.09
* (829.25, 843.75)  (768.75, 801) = 1.41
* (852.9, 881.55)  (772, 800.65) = 1.38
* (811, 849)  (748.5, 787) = 1.33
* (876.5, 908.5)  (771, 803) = 1.37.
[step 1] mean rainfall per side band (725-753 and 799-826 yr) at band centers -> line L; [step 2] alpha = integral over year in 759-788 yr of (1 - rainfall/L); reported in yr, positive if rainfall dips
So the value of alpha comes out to 9.9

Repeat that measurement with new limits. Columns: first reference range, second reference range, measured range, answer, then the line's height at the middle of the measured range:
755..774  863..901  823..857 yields -2.9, 25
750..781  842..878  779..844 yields -3.5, 23.7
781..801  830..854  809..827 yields -2.2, 24.4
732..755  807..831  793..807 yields 1.0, 27.5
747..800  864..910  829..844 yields -1.5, 24.7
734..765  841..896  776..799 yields 5.9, 27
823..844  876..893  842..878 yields 0.4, 27.4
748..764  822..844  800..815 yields -0.1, 26.7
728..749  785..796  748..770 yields 2.1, 26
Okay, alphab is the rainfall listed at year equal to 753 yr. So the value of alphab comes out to 26.7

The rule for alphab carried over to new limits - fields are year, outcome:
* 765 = 20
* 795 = 23.9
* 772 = 14.3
